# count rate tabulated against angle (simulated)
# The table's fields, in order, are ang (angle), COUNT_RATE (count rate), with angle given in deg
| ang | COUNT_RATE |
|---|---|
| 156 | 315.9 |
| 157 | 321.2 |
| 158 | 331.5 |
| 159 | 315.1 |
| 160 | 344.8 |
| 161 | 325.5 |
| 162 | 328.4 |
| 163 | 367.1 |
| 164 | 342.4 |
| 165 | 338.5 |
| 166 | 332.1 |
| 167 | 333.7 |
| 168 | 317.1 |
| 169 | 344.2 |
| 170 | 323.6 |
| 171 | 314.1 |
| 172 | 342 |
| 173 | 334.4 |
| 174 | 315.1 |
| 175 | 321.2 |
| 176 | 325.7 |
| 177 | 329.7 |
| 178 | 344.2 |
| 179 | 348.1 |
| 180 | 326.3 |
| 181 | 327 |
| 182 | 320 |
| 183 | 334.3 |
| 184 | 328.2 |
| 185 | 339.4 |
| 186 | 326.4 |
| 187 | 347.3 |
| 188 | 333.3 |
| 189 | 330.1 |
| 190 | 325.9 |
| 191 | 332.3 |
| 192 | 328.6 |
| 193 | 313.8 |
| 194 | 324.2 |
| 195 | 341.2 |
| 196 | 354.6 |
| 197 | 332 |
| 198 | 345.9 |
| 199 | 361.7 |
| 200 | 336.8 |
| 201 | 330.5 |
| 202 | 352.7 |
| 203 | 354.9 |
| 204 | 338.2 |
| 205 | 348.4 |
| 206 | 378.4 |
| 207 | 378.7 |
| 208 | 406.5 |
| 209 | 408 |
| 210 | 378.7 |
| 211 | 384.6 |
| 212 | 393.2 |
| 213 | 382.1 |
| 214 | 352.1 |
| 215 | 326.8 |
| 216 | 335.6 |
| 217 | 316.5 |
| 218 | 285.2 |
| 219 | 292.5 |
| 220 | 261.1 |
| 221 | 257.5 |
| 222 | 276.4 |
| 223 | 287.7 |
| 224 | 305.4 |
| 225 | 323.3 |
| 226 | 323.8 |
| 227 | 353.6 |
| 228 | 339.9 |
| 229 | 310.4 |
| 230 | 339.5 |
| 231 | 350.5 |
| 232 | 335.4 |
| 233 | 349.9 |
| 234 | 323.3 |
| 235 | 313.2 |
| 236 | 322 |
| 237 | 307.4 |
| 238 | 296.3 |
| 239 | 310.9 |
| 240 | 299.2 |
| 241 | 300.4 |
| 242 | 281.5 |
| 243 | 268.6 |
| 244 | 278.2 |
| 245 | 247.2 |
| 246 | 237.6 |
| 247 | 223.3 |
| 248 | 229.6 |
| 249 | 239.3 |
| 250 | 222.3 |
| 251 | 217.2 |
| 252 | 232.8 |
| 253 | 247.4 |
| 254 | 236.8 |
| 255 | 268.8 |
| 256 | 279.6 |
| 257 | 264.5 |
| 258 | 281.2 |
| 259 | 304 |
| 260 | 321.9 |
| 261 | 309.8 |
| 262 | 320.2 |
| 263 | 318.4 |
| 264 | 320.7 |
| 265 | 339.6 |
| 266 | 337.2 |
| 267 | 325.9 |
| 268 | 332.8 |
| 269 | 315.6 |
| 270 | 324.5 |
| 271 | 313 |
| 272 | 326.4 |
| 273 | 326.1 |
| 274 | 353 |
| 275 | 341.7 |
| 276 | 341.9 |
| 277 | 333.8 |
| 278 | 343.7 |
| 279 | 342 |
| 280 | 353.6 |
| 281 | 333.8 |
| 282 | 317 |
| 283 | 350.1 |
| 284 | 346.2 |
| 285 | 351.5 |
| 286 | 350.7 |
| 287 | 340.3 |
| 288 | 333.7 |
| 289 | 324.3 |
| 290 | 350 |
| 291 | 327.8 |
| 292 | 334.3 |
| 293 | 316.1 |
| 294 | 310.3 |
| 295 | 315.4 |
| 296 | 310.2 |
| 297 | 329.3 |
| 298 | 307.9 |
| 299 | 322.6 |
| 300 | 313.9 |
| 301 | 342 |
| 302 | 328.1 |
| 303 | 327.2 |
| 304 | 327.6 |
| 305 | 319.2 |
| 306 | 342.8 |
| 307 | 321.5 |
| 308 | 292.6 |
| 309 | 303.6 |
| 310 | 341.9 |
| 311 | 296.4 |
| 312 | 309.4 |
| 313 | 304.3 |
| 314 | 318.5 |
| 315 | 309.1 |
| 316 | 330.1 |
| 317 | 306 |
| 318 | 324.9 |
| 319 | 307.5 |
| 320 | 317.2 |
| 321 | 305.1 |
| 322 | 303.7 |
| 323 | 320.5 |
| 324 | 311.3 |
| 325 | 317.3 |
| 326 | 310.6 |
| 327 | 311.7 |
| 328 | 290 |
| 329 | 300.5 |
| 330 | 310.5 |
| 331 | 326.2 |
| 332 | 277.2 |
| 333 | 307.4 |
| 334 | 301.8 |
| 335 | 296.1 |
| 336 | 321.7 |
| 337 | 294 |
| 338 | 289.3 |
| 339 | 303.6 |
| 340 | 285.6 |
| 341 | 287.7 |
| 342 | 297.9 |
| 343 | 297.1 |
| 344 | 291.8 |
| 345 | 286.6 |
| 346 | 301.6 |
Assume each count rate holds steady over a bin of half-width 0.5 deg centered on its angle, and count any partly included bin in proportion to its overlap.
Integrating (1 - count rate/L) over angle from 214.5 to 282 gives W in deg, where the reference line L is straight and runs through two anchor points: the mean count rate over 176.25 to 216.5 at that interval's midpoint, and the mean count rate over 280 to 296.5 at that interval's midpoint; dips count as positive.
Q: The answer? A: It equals 7.2 deg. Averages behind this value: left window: 347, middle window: 303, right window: 333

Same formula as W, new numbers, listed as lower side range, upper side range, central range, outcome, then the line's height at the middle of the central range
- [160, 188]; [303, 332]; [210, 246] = 1.15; 325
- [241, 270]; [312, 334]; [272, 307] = -4.46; 295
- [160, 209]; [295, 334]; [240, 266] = 4.17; 326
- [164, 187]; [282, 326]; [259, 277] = -0.14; 325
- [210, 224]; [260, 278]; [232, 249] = 1.96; 324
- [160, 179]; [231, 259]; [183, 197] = -0.67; 318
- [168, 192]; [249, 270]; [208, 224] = -0.95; 312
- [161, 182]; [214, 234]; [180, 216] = -2.72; 324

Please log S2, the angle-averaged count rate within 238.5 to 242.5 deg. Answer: 298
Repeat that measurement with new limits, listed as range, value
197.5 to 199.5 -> 354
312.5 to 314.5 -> 311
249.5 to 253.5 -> 230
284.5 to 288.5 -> 344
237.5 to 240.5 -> 302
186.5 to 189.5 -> 337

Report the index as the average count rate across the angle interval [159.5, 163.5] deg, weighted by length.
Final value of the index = 341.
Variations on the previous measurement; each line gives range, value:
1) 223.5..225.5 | 314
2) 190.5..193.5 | 325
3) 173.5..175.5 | 318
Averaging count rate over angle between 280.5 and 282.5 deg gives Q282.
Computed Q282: 325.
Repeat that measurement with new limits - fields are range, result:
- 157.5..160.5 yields 330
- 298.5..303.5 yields 327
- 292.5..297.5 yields 316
